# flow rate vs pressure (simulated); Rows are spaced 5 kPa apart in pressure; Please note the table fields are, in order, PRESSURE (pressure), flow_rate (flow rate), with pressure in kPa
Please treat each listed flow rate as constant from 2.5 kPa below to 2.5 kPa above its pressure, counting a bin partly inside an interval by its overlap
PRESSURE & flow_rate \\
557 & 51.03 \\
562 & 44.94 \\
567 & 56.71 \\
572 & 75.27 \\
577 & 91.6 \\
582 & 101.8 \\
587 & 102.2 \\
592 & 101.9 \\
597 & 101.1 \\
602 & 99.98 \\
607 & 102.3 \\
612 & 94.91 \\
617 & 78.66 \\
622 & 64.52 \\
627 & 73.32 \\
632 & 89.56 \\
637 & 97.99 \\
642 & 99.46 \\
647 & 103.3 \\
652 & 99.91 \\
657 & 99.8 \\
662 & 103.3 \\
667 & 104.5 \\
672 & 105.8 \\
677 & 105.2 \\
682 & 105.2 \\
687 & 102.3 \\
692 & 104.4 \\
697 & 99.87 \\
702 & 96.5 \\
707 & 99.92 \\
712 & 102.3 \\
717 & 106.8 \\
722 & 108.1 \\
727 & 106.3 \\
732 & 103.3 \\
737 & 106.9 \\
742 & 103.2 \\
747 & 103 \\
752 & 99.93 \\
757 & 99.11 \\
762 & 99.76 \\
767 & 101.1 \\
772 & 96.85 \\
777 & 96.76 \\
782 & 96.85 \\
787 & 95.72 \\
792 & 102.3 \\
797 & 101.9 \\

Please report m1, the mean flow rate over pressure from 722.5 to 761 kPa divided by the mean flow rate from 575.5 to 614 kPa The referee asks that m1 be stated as 1.0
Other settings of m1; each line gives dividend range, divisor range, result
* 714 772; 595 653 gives 1.12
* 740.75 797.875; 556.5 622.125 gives 1.17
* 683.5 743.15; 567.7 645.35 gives 1.14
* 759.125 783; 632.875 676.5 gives 0.97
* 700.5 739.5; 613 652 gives 1.18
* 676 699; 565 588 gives 1.22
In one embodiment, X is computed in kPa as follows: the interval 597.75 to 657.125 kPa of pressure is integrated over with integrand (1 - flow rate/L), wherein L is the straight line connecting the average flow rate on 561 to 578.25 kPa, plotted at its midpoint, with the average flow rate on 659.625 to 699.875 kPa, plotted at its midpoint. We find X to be -4.0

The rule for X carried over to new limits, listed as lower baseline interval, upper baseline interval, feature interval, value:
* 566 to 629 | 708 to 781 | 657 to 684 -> -2.5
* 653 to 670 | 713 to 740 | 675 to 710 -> 0.7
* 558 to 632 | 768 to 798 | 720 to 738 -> -2.2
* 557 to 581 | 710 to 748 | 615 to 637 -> 0.6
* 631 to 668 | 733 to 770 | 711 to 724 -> -0.6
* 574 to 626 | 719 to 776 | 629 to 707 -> -2.8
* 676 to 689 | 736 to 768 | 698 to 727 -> 0.1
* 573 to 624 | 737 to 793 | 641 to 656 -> -0.9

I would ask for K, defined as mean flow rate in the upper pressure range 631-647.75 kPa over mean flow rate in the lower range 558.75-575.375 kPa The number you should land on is 1.6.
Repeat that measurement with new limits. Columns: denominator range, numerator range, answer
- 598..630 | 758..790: 1.13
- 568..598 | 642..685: 1.10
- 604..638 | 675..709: 1.19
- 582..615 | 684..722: 1.02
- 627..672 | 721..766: 1.05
